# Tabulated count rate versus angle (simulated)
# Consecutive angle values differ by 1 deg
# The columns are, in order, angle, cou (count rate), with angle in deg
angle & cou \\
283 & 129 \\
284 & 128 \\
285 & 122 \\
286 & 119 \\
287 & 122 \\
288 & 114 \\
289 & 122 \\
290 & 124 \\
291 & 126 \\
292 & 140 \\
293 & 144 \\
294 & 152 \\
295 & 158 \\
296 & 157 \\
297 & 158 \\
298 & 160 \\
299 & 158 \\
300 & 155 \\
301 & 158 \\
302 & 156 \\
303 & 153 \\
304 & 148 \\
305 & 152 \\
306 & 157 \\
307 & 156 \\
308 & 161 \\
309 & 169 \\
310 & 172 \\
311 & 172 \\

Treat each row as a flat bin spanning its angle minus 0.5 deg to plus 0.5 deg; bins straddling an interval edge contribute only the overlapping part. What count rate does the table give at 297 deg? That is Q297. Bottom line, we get 158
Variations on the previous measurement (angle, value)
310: 172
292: 140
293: 144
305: 152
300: 155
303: 153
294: 152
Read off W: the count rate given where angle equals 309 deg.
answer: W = 169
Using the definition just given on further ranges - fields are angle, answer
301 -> 158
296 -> 157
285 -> 122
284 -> 128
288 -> 114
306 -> 157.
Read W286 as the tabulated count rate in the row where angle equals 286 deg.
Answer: 119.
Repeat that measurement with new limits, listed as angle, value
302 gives 156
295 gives 158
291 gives 126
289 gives 122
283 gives 129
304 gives 148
